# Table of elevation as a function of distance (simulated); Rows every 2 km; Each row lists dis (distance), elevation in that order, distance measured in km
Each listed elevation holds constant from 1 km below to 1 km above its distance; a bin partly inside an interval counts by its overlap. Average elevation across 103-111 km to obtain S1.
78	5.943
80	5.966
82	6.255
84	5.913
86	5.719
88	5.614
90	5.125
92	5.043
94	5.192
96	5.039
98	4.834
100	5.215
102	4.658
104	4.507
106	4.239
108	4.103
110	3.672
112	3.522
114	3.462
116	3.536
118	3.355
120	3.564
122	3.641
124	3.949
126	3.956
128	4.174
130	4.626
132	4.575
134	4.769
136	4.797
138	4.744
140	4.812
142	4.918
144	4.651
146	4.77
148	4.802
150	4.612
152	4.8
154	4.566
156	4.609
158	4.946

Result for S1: 4.13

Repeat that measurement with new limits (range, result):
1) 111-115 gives 3.49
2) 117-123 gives 3.52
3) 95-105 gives 4.85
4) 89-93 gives 5.08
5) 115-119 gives 3.45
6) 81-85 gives 6.08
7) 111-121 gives 3.49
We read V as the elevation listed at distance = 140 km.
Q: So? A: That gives 4.812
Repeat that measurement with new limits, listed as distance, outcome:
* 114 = 3.462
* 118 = 3.355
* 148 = 4.802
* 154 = 4.566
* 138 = 4.744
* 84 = 5.913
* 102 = 4.658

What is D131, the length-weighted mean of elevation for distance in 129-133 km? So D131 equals 4.6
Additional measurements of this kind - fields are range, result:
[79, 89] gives 5.89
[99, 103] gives 4.94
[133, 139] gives 4.77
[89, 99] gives 5.05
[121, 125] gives 3.79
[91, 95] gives 5.12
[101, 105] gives 4.58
